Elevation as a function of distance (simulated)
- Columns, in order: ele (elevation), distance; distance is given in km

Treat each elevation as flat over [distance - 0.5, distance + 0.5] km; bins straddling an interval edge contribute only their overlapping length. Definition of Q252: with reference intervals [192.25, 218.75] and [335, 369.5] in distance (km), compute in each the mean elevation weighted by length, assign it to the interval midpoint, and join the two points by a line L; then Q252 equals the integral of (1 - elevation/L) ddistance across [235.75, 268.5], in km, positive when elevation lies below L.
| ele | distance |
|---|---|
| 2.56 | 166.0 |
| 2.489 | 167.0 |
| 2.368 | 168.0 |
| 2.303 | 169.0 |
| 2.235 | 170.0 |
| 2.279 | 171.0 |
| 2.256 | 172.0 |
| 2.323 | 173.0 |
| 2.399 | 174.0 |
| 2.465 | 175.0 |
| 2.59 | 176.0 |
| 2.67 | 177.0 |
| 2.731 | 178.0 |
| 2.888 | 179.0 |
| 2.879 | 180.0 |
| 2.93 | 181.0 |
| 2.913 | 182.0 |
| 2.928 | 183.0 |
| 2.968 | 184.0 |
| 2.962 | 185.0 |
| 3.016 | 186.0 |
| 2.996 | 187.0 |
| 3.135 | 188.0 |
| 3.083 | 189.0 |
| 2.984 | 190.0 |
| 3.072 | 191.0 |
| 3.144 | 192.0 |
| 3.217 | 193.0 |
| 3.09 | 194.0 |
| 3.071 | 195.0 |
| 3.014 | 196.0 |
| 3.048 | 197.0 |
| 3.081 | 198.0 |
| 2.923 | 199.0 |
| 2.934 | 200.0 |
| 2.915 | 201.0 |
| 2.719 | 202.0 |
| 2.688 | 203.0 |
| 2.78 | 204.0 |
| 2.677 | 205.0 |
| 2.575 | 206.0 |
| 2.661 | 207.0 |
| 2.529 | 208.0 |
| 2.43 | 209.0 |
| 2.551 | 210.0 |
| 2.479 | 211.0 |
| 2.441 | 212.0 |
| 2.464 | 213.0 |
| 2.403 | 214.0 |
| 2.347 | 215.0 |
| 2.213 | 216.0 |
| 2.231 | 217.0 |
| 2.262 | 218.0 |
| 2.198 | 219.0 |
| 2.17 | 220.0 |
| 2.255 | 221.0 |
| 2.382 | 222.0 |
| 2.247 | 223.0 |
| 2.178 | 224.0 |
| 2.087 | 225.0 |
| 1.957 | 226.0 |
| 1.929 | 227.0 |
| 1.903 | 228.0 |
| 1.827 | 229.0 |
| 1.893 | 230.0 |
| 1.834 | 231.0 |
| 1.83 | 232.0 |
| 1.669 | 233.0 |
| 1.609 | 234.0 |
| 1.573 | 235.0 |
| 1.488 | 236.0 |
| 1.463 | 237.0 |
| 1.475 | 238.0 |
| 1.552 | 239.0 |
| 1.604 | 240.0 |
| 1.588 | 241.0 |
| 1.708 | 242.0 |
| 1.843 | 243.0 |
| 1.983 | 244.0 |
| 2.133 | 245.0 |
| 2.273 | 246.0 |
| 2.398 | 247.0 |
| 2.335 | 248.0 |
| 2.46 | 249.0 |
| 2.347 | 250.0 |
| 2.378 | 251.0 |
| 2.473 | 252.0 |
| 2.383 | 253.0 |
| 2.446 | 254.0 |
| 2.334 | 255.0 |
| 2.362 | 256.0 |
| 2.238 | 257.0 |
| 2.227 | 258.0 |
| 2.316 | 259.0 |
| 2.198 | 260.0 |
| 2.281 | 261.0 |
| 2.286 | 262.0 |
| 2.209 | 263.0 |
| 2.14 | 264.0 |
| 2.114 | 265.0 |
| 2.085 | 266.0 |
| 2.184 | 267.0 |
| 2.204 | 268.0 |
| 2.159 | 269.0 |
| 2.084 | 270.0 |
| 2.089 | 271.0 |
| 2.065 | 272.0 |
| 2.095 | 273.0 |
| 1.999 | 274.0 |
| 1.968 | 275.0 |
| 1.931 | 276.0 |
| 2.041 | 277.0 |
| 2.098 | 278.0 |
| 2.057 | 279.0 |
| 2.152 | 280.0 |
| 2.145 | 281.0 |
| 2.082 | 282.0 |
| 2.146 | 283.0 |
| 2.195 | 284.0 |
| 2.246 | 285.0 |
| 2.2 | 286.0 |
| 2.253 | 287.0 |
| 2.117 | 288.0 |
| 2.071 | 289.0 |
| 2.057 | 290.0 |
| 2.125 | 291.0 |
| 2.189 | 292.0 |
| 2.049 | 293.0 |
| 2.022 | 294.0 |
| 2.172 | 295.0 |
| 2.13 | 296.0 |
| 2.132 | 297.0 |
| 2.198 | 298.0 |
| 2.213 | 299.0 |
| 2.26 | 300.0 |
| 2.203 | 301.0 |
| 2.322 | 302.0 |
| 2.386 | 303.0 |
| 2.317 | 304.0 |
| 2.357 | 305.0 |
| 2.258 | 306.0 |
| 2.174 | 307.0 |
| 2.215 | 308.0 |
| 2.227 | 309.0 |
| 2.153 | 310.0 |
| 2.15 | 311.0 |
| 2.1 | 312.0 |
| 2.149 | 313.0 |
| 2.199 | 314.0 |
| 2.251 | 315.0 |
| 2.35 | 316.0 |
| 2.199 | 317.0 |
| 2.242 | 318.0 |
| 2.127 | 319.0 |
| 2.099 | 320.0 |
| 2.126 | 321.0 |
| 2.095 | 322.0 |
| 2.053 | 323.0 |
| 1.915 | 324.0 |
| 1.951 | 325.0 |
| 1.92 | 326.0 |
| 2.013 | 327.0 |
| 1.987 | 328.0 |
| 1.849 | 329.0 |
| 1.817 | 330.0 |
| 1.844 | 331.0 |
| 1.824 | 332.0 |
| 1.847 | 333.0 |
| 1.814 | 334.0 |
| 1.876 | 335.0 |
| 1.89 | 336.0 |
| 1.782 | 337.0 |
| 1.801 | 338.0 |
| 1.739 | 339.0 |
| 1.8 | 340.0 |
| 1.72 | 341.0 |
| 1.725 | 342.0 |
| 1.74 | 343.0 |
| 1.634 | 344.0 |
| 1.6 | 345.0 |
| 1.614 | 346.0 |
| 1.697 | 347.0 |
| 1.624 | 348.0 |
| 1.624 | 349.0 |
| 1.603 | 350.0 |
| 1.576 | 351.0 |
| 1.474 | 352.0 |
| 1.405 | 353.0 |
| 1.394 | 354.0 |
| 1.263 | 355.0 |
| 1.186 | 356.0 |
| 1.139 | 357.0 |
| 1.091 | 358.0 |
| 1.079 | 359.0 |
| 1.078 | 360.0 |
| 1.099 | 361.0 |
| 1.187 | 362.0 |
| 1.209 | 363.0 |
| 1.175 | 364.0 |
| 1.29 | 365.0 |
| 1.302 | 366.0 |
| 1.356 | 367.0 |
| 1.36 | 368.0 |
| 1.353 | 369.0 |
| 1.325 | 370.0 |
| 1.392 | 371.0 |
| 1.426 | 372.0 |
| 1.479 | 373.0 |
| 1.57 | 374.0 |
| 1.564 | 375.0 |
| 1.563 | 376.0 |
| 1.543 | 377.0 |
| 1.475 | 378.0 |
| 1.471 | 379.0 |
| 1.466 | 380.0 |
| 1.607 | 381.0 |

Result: 2.5 km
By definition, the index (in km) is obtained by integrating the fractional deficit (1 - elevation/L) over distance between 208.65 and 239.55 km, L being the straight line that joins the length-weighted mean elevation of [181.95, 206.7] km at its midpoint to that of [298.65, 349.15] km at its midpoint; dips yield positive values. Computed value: 7.9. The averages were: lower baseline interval 2.96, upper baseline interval 2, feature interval 2.04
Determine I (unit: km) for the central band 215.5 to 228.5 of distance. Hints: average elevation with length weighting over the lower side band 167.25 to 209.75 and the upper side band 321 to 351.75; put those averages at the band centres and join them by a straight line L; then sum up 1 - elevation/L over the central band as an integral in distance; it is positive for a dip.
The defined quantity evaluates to 2.1 km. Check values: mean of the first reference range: 2.78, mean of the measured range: 2.15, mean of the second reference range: 1.8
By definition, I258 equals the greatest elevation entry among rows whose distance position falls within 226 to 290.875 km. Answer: 2.473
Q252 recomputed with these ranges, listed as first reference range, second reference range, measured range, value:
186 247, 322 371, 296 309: -2.87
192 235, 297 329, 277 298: 0.92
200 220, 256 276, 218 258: 5.13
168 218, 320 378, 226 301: 4.03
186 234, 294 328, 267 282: 1.39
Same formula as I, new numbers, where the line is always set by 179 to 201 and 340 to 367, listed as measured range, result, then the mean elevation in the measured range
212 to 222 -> 1.7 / 2.3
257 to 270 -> 0.5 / 2.2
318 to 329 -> -2.1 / 2.03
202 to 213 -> 1.0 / 2.58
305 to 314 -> -1.7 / 2.19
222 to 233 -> 2.8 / 1.97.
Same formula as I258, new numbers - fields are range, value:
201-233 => 2.915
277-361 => 2.386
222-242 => 2.382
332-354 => 1.89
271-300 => 2.26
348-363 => 1.624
